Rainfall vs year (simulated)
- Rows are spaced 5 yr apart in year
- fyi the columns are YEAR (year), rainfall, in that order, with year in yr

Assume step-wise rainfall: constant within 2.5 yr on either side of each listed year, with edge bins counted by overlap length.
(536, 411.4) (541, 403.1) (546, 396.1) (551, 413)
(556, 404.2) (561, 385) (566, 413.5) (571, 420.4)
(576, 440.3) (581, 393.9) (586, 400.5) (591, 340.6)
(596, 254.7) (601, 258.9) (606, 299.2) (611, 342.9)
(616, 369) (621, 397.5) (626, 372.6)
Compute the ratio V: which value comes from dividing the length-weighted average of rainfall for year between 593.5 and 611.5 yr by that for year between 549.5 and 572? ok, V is 0.7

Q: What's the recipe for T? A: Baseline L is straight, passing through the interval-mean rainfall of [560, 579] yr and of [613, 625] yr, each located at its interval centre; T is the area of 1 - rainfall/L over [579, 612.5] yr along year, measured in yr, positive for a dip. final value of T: 6.1 yr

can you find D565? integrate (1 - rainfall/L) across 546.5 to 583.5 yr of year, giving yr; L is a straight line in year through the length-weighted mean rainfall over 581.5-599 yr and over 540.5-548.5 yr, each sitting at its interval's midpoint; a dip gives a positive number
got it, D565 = -3.9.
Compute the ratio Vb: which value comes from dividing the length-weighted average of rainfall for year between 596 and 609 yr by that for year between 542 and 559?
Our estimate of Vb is 0.69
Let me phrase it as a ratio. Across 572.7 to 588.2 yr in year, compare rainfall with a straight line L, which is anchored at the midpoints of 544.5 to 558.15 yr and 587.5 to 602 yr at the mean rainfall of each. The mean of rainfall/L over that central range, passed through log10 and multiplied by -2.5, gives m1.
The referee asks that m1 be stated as -0.24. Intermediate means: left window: 405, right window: 295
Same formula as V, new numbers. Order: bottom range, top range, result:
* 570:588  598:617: 0.75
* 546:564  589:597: 0.76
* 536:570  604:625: 0.88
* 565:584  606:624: 0.86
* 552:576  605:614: 0.80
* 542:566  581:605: 0.80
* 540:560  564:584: 1.03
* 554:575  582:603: 0.79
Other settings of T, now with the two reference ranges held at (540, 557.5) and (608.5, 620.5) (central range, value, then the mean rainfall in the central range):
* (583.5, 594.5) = 0.6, 360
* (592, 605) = 3.5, 271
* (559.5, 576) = -0.9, 413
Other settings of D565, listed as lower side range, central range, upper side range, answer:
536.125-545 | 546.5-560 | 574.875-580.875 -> 0.20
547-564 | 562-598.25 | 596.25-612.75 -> -3.56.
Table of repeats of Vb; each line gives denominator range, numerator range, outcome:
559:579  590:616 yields 0.73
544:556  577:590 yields 0.98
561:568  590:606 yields 0.70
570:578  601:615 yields 0.73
